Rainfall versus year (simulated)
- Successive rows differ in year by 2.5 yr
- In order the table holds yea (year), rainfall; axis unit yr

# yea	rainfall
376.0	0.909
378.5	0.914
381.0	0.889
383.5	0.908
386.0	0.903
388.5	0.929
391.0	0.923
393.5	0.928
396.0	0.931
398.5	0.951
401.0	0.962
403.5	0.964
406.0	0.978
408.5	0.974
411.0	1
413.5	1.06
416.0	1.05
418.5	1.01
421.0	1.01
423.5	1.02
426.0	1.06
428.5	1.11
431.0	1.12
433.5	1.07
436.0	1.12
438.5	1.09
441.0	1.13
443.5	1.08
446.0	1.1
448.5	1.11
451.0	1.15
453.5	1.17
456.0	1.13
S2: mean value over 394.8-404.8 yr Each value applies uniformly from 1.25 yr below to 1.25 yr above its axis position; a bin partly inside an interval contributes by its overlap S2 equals 0.952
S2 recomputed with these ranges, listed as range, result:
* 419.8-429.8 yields 1.05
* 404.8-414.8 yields 1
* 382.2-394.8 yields 0.918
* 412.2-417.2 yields 1.05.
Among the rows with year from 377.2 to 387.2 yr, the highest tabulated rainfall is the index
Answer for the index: 0.914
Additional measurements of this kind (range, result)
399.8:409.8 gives 0.978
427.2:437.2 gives 1.12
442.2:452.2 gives 1.15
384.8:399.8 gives 0.951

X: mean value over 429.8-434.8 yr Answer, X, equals 1.1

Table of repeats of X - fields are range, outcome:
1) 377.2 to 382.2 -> 0.902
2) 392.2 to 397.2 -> 0.929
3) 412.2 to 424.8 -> 1.03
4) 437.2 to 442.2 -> 1.11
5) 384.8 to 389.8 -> 0.916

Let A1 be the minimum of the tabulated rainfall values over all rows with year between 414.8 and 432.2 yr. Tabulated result 1.01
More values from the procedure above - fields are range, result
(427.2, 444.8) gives 1.07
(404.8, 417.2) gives 0.974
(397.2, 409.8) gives 0.951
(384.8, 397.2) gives 0.903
